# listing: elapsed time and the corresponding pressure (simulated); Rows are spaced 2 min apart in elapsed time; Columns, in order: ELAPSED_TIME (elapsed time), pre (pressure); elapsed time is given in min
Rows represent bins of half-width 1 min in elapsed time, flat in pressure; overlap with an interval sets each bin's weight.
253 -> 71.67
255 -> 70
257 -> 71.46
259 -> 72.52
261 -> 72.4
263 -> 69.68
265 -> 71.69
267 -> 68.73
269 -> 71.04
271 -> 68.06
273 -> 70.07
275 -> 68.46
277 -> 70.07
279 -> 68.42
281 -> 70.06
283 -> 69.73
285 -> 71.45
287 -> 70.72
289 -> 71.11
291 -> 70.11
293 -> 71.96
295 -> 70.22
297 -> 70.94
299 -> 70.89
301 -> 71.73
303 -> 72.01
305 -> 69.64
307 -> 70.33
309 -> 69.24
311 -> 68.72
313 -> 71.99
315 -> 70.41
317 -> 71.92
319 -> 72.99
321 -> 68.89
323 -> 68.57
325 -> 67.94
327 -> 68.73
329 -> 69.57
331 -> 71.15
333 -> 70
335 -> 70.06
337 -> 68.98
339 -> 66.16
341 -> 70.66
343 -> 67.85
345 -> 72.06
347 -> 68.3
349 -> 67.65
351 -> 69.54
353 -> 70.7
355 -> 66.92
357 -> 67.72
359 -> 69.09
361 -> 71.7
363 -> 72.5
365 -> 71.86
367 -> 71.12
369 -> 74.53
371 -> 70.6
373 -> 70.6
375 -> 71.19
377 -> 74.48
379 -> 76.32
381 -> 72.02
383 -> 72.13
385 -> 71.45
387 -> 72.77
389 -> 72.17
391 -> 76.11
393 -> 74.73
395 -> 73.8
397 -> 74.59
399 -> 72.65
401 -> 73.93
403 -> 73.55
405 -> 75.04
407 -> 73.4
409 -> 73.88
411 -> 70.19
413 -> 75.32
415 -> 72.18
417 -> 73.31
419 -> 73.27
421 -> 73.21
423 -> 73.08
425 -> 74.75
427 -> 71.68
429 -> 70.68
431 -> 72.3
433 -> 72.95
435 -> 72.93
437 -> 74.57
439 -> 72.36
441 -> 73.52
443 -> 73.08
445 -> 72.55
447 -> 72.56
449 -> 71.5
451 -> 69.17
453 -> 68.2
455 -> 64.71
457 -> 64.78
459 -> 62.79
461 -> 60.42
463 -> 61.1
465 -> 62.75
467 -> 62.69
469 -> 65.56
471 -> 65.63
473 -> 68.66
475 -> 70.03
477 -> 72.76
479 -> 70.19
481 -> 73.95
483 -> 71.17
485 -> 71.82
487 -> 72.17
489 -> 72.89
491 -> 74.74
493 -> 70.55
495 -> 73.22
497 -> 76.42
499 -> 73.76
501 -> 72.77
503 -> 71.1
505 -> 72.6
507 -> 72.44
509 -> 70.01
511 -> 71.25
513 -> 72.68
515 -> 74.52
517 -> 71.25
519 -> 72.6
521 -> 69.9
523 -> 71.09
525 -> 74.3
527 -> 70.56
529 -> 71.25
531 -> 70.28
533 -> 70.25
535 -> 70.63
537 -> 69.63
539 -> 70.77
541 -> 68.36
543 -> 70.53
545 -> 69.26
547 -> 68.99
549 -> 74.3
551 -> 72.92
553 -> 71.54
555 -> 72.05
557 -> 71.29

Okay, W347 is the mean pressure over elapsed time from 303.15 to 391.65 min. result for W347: 70.6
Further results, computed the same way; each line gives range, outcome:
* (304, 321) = 70.6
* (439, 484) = 68.2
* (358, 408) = 72.9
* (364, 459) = 72.4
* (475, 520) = 72.4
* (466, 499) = 70.9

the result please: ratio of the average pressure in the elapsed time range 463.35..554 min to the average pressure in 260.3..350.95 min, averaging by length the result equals 1.01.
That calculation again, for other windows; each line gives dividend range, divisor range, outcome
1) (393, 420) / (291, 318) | 1.04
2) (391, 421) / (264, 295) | 1.05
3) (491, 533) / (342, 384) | 1.02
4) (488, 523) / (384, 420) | 0.99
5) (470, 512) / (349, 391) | 1.00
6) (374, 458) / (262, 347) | 1.04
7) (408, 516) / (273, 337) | 1.01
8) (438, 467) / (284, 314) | 0.96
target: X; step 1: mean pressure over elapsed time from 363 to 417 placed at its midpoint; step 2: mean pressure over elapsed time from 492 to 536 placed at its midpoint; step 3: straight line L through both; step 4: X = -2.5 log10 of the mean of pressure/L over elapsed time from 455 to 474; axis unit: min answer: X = 0.14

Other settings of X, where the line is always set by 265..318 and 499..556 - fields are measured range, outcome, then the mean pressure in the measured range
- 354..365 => 0.013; 69.8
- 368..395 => -0.035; 73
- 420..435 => -0.026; 72.7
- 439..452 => -0.016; 72.1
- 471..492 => -0.005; 71.5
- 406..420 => -0.033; 73.1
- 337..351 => 0.027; 68.8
